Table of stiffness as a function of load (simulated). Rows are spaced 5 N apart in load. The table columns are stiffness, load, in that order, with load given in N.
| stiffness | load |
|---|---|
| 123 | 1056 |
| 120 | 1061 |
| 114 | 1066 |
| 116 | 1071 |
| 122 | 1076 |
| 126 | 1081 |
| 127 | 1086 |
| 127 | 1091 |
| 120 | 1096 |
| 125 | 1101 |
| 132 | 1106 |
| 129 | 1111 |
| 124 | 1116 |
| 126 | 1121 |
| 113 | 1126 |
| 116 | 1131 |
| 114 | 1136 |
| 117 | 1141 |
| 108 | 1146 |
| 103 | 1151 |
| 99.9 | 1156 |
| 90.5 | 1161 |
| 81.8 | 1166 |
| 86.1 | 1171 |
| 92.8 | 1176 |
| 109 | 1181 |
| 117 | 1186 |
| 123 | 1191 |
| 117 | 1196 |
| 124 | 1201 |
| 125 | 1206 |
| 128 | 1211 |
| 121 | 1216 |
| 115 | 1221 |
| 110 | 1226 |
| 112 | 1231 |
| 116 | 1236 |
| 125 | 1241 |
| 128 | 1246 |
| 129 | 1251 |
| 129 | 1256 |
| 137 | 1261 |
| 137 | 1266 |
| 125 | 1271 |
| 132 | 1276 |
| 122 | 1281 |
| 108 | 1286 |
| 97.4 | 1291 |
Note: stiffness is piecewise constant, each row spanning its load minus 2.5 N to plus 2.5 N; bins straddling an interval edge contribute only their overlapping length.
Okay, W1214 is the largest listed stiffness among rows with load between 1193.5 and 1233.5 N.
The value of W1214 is 128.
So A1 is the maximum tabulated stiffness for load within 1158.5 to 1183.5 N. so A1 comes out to 109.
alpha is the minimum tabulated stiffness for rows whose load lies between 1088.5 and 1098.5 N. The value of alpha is 120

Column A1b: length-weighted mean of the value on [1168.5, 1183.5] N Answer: 96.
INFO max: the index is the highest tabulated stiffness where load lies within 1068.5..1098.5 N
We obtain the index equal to 127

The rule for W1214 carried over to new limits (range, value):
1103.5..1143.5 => 132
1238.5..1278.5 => 137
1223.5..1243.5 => 125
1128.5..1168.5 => 117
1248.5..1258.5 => 129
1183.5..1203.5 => 124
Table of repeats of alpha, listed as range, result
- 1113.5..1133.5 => 113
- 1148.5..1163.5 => 90.5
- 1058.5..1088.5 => 114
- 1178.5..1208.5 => 109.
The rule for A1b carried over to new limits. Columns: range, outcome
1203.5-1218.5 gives 125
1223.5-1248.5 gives 118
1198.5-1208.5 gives 124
